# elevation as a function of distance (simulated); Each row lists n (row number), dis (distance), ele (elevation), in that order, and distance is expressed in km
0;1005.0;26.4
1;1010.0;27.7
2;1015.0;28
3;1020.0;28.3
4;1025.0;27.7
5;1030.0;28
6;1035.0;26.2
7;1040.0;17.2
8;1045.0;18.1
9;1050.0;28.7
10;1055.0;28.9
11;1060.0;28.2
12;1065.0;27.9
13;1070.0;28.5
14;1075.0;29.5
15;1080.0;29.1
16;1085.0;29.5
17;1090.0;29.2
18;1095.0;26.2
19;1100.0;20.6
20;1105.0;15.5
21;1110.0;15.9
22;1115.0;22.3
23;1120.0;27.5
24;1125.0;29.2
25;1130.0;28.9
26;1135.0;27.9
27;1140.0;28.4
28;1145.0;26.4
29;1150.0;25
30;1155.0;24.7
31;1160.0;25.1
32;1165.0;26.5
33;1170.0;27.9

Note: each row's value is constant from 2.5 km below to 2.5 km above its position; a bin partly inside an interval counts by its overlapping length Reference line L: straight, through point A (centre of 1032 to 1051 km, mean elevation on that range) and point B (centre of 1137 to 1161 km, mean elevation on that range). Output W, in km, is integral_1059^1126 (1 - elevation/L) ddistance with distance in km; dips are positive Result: -4.4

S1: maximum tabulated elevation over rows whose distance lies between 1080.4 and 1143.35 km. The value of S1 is 29.5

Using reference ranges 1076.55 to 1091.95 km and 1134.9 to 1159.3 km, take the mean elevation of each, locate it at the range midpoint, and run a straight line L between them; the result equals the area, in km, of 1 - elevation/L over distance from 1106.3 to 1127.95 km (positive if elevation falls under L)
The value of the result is 3.3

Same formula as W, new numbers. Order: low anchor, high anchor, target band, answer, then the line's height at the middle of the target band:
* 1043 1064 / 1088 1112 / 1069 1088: -4.44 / 23.7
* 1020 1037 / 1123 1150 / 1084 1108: 3.47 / 27.7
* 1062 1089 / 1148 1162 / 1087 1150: 4.21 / 26.8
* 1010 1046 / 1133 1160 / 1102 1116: 4.56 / 26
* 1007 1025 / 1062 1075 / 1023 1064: 4.01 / 28.2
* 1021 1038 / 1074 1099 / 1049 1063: -0.50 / 27.6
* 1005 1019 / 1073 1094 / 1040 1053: 2.72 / 28.3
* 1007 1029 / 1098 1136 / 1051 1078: -3.00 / 25.8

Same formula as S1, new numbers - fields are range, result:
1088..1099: 29.2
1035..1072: 28.9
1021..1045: 28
